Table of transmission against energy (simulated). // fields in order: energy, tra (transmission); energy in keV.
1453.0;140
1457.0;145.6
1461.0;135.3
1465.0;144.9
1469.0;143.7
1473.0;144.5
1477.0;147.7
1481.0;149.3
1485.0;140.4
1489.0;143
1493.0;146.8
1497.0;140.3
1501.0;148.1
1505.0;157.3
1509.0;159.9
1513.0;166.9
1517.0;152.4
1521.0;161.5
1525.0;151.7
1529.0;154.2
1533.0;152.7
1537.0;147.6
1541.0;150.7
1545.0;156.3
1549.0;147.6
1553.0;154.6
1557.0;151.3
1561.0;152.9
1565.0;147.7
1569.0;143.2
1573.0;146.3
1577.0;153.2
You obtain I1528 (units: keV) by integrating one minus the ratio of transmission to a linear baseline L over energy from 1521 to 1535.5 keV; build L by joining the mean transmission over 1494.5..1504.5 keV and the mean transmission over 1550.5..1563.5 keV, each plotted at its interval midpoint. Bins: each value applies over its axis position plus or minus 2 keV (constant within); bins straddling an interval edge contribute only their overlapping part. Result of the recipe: -0.43 keV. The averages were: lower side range 146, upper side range 153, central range 154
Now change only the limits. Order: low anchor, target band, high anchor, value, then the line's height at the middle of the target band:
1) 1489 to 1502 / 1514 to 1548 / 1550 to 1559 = -1.01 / 149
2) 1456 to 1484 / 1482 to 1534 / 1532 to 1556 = -1.36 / 148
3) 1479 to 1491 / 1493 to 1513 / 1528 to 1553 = -0.79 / 147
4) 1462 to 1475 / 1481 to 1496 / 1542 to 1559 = 0.19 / 146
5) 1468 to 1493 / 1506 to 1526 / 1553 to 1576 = -1.65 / 147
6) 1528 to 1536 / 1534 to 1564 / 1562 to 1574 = -0.38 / 150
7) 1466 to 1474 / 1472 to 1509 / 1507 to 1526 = 0.85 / 151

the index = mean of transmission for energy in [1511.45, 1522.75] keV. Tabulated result 160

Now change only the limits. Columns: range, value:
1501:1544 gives 155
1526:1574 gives 151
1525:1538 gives 152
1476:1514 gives 150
